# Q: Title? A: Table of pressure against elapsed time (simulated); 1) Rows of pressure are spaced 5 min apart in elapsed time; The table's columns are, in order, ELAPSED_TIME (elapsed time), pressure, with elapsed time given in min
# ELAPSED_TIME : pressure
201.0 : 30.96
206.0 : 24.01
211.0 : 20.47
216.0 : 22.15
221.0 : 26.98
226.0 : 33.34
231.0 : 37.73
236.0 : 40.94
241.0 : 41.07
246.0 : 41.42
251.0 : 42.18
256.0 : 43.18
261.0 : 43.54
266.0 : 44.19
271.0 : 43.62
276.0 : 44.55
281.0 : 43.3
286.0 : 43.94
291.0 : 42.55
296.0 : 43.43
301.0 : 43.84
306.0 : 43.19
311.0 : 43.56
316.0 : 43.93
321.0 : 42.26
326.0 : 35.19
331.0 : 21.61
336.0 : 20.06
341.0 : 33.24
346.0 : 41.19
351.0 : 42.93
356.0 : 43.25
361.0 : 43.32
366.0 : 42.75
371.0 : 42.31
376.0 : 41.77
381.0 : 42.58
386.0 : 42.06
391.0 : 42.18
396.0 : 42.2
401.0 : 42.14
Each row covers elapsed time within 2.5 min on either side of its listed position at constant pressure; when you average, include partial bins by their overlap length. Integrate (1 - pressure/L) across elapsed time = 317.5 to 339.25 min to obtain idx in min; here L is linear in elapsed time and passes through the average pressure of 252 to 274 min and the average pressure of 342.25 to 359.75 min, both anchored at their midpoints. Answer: 6.1 min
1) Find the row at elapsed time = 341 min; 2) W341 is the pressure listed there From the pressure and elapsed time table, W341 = 33.24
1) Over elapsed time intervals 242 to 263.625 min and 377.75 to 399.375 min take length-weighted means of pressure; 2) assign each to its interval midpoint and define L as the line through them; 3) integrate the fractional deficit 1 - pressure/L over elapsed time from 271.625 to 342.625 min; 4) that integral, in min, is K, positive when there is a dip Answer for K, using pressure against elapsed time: 5.5 min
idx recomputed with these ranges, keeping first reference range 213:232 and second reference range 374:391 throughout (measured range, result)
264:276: -3.99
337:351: 0.97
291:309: -4.01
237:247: -3.38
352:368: -1.10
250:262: -4.17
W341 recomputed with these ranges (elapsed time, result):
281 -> 43.3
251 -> 42.18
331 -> 21.61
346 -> 41.19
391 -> 42.18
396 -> 42.2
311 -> 43.56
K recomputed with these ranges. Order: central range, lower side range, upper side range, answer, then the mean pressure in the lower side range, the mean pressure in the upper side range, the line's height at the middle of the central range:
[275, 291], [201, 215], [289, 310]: -1.6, 23.8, 43.3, 39.8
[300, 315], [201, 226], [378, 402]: -4.1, 25.2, 42.2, 34.2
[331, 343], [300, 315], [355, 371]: 5.0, 43.5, 43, 43.2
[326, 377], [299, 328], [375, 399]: 6.2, 42.1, 42.2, 42.1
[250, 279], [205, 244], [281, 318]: -4.5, 31.2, 43.5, 37.8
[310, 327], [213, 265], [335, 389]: -1.1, 37.3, 40.2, 39.1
